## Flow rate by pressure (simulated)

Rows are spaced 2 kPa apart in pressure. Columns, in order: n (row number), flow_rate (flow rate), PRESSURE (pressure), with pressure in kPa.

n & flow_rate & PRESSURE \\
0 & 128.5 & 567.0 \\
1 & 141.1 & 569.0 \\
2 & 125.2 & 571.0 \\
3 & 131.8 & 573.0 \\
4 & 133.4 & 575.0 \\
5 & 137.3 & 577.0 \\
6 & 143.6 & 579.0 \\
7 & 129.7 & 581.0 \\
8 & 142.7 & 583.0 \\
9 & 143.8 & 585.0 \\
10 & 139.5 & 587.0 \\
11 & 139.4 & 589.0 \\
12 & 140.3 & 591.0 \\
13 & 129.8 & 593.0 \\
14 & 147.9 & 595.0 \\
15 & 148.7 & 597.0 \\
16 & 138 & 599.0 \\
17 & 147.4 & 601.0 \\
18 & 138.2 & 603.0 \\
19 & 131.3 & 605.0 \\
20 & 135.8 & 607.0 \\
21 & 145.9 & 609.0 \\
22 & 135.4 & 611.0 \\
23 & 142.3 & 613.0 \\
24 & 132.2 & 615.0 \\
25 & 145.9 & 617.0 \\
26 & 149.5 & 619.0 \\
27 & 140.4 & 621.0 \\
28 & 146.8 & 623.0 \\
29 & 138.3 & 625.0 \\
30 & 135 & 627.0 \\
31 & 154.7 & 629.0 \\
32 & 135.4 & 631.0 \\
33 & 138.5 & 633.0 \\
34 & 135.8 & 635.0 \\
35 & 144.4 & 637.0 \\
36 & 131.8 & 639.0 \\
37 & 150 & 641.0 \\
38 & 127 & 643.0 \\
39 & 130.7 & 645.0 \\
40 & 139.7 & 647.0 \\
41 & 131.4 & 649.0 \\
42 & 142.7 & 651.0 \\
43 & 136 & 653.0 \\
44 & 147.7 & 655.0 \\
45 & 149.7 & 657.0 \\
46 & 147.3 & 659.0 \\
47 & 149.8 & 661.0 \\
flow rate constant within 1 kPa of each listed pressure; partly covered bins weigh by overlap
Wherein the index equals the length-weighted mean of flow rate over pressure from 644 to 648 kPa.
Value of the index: 135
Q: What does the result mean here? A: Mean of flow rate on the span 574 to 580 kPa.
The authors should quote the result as 138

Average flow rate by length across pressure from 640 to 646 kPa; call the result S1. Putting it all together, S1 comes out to 136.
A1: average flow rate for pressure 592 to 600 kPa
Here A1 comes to 141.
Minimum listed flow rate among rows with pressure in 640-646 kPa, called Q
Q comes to 127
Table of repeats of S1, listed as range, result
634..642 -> 140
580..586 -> 139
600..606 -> 139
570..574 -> 128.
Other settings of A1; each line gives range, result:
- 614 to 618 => 139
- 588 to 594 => 136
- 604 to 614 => 138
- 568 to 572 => 133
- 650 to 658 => 144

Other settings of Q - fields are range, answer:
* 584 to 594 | 129.8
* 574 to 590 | 129.7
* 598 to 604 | 138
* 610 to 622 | 132.2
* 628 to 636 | 135.4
